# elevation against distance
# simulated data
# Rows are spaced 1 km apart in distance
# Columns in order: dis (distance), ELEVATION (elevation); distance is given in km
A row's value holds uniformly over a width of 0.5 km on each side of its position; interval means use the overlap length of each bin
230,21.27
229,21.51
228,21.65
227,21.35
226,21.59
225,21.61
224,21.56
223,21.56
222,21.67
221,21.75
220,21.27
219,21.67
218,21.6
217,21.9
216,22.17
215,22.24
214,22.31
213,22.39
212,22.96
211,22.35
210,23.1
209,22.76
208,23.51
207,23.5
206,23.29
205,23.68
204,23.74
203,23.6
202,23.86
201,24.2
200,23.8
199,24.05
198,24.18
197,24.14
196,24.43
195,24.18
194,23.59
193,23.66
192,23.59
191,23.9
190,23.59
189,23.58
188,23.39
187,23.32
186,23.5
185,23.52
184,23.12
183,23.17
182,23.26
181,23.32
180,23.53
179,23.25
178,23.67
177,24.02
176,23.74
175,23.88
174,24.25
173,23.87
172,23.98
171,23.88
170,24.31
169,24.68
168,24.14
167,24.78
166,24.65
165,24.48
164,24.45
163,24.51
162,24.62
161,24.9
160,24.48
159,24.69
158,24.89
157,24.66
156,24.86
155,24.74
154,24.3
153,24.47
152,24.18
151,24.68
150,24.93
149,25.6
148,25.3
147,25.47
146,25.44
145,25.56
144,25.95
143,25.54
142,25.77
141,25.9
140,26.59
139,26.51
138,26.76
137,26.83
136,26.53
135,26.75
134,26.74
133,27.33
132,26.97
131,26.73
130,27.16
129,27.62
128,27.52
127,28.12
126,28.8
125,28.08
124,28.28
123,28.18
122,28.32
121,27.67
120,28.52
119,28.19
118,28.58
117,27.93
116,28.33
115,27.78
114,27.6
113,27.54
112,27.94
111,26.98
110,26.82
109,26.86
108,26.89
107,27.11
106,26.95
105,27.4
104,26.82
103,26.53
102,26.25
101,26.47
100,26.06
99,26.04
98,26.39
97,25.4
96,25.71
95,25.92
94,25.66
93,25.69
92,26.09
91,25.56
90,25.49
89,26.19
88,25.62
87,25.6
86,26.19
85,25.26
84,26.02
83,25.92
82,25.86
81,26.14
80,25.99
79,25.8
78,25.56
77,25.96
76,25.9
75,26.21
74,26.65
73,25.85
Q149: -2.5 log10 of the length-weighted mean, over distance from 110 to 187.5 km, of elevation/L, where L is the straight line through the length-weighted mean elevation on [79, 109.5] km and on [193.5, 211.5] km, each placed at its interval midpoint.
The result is -0.03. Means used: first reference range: 26.1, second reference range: 23.7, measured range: 25.7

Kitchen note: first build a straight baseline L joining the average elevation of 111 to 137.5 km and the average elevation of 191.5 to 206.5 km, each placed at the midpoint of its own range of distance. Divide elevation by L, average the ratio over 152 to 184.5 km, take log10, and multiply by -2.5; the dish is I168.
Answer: 0.055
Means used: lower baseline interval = 27.7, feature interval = 24.2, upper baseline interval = 23.9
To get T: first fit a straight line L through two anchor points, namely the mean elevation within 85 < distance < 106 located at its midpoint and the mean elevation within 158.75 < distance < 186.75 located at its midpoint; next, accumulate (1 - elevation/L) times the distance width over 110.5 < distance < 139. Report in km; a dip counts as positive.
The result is -2.6 km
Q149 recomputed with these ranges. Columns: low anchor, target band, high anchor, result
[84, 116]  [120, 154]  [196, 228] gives -0.056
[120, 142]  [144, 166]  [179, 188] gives 0.028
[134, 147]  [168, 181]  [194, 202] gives 0.046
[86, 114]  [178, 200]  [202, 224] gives -0.013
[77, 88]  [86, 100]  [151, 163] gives -0.007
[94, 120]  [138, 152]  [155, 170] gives -0.011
